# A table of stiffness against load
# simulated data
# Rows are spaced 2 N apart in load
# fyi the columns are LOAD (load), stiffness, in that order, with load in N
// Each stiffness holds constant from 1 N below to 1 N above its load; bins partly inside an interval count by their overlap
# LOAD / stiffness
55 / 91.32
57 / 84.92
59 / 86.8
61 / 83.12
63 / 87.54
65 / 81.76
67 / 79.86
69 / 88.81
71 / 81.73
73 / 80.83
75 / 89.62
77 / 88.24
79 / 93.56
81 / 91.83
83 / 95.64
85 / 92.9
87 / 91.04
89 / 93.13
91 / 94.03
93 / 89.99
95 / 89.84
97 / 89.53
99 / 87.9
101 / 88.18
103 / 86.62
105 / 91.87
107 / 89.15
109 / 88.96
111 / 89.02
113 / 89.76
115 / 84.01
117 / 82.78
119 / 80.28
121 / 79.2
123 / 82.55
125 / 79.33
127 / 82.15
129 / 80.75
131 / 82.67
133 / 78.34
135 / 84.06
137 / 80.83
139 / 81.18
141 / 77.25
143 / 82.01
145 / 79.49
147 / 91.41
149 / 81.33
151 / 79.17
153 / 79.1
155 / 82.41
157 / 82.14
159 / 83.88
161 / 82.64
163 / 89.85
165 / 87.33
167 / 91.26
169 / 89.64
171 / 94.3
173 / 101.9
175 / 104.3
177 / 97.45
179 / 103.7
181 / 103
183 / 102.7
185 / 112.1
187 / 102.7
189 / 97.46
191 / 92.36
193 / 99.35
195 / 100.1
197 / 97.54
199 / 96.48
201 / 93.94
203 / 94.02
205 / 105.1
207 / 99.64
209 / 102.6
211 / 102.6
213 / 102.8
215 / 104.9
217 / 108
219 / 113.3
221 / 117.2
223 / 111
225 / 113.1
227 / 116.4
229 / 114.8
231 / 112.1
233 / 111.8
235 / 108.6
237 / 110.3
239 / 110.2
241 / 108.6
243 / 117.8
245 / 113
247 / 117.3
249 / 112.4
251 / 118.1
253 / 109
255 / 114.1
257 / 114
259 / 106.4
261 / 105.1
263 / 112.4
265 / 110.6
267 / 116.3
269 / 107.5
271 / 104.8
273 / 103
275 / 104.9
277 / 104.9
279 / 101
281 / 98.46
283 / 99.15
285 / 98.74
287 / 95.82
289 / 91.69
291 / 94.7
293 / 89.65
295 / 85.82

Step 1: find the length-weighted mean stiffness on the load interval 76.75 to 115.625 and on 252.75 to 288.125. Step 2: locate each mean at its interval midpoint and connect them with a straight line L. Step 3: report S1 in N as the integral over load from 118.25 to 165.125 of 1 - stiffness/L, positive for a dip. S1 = 6.2 N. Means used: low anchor 90.4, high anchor 106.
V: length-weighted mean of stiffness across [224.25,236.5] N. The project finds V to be 113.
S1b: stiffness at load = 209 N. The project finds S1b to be 102.6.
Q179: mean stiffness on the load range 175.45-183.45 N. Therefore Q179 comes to 102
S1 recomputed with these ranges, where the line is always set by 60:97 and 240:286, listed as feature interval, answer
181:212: 0.41 N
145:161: 2.33 N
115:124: 1.11 N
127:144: 2.47 N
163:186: 0.12 N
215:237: -1.60 N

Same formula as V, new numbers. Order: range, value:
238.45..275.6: 111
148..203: 93.6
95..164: 83.9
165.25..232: 103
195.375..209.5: 98.4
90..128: 86.6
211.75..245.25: 111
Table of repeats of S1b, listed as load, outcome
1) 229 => 114.8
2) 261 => 105.1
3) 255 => 114.1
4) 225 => 113.1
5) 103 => 86.62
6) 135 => 84.06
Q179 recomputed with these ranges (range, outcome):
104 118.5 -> 87.7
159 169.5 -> 87.7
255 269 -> 111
